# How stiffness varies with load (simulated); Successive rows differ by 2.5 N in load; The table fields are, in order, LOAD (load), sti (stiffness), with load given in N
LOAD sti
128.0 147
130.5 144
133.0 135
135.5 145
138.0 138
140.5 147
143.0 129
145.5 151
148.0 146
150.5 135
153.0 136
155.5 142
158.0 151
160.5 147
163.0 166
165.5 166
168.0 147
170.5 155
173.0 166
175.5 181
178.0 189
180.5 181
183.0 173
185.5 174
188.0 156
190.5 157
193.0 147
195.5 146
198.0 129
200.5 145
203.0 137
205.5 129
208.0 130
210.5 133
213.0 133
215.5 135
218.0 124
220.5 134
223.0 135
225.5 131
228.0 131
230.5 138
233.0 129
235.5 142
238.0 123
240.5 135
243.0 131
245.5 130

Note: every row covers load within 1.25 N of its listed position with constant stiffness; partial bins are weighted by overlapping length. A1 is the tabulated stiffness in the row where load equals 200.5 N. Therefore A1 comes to 145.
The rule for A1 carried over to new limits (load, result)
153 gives 136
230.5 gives 138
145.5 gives 151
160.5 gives 147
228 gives 131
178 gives 189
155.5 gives 142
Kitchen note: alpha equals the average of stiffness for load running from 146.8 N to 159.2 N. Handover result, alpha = 142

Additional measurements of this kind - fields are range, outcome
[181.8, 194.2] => 161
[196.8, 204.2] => 137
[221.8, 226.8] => 133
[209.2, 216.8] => 134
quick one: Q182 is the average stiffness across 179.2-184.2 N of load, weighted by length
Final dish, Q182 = 177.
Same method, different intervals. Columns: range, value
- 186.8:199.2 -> 147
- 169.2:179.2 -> 173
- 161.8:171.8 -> 158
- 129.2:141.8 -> 142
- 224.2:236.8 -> 134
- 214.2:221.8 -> 131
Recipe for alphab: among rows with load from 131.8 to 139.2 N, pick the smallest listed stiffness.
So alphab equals 135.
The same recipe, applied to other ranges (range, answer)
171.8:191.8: 156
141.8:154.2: 129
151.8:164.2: 136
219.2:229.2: 131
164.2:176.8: 147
